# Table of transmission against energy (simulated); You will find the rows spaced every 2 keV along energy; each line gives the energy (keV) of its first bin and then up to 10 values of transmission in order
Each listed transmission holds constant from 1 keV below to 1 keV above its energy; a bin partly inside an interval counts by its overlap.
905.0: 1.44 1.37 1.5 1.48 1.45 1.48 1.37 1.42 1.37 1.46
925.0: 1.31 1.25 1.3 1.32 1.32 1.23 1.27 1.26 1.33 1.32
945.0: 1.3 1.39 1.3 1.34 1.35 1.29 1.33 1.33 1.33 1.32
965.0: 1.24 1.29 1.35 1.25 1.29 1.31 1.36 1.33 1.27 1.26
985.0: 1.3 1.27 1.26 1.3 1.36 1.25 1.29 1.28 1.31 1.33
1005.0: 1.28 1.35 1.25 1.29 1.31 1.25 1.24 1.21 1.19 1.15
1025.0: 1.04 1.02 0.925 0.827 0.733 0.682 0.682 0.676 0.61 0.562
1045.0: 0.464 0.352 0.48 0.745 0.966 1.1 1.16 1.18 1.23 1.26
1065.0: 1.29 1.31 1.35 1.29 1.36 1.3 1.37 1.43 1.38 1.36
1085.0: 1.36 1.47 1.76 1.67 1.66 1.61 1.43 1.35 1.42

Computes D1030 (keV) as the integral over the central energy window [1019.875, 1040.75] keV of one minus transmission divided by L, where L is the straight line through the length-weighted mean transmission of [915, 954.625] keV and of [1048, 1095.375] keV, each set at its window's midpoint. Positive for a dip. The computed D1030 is 6.7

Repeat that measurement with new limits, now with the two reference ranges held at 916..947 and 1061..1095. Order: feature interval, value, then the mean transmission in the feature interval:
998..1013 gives 0.8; 1.3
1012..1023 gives 1.2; 1.23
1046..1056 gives 4.8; 0.729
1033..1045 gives 6.5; 0.635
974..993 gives 0.8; 1.3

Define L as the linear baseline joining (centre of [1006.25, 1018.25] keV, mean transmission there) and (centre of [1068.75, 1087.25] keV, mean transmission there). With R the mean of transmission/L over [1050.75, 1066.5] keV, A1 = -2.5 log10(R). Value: 0.17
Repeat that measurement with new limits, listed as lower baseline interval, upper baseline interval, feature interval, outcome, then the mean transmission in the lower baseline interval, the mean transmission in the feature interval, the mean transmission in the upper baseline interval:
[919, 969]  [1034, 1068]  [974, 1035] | -0.14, 1.32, 1.21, 0.868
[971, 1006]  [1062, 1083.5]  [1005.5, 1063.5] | 0.34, 1.3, 0.963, 1.34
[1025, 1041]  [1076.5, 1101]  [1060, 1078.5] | -0.06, 0.796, 1.31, 1.49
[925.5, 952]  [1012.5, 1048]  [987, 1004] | -0.24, 1.3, 1.3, 0.879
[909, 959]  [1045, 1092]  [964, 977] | 0.01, 1.35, 1.29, 1.21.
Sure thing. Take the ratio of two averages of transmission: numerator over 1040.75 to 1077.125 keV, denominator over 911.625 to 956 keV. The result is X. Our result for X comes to 0.76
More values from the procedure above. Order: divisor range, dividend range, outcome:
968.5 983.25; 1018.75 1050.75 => 0.60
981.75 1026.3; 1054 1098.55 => 1.09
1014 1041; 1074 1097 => 1.55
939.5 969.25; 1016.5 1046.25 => 0.65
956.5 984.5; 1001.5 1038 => 0.84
